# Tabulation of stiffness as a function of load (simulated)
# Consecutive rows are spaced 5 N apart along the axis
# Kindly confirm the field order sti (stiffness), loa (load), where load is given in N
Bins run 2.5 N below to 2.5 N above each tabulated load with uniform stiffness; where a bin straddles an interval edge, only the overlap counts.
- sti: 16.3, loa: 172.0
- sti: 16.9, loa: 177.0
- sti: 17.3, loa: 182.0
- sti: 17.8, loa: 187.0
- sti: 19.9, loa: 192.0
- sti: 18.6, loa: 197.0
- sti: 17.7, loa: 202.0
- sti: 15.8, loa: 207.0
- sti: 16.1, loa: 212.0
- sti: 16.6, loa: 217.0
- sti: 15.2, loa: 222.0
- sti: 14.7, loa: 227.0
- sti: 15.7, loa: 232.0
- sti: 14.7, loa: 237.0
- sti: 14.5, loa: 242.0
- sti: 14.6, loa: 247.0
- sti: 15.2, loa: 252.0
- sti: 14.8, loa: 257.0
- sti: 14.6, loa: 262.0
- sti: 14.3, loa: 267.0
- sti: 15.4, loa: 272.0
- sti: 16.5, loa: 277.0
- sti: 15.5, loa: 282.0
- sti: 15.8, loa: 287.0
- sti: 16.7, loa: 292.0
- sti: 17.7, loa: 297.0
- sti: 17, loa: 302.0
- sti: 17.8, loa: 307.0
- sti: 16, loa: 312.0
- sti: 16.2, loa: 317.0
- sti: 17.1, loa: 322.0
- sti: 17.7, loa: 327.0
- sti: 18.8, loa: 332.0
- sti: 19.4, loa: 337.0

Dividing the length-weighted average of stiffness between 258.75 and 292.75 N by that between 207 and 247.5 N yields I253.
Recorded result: 1.01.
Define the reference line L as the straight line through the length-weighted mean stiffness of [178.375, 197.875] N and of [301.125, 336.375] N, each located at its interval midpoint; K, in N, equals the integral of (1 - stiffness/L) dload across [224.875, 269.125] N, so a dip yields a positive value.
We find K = 7.6 N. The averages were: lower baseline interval 18.3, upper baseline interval 17.4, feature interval 14.8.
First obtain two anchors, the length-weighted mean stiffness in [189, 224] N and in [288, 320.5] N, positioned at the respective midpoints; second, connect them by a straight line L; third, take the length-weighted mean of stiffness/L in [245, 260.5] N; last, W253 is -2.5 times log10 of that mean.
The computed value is 0.147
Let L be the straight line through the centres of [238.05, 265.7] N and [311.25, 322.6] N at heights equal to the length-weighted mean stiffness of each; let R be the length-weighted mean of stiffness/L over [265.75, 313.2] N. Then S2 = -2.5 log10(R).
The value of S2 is -0.04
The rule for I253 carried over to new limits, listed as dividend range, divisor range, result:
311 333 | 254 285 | 1.13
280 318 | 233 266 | 1.13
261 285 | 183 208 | 0.85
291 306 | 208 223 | 1.08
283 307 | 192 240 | 1.03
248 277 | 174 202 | 0.83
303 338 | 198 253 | 1.12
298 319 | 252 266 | 1.14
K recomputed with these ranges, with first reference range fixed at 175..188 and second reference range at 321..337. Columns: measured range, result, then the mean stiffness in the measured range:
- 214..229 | 1.7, 15.5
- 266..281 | 2.0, 15.5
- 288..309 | 1.0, 17.2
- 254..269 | 2.7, 14.6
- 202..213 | 0.7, 16.3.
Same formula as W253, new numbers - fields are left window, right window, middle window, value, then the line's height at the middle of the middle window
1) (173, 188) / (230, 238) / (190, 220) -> -0.07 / 16.3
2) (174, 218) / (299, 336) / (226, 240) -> 0.16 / 17.4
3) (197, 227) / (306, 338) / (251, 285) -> 0.12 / 16.9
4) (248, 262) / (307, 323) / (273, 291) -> -0.02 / 15.7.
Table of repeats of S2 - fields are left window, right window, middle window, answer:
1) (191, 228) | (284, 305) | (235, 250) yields 0.15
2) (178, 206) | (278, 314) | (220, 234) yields 0.16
